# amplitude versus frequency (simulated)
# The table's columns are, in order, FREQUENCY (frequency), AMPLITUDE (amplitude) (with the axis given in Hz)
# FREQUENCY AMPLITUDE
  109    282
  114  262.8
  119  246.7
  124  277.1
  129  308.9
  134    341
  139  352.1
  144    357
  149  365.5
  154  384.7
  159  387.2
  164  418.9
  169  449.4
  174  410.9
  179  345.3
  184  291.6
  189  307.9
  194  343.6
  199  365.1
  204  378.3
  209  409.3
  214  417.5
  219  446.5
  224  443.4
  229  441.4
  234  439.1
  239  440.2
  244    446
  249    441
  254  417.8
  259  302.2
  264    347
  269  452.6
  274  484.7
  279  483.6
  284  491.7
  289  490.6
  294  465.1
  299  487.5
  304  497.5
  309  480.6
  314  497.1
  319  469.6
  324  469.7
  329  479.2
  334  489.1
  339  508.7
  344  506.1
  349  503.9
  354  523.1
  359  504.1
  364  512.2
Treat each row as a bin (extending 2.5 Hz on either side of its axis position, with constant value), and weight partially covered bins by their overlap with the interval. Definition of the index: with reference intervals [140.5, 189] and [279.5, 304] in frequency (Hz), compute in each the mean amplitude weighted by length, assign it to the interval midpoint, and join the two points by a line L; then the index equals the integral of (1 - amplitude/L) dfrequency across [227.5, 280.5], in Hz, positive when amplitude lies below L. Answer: 3.1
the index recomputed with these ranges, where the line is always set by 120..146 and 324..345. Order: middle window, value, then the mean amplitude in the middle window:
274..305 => -2.2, 485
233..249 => -1.1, 442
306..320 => -0.3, 484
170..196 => 1.2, 346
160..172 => -2.7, 427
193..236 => -2.2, 411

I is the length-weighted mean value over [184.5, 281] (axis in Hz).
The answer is 408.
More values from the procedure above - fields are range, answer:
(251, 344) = 463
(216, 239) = 442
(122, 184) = 364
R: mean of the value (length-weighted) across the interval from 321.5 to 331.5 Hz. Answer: 474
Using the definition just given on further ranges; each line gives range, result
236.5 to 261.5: 409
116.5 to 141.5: 305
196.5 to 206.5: 372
